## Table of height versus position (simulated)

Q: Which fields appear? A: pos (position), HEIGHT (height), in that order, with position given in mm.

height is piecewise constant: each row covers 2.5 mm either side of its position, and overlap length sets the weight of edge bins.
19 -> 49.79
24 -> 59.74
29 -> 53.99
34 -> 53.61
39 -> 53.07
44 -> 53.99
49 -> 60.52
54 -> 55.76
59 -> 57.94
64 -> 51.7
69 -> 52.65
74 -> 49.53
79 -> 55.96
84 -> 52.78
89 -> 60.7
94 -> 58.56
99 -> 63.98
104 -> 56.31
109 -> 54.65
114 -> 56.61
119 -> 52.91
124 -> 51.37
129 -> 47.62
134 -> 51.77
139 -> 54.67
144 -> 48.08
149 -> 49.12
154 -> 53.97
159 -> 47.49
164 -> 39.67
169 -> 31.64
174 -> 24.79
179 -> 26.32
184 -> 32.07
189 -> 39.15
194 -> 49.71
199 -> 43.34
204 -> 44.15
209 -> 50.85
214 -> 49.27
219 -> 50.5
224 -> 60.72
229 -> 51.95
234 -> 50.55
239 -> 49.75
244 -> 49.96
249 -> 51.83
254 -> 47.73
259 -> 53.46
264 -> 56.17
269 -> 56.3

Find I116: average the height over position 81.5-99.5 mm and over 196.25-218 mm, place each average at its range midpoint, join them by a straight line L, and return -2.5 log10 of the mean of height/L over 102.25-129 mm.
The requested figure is 0.05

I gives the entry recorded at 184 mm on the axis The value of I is 32.07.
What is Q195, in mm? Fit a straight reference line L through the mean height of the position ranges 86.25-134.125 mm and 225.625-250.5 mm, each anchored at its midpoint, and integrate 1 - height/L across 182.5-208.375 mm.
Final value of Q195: 4.9 mm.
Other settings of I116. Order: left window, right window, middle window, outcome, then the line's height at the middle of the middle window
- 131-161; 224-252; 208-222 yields 0.02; 51.4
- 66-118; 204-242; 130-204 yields 0.25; 53.4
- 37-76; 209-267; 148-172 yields 0.21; 53.1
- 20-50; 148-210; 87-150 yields -0.16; 46.7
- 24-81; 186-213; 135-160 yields -0.05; 48.7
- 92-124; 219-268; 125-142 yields 0.09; 55.9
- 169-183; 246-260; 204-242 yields -0.24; 41.6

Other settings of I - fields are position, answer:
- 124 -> 51.37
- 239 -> 49.75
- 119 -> 52.91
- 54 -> 55.76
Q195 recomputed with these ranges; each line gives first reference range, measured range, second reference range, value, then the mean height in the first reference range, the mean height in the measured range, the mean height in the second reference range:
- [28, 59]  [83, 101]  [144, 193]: -3.8 mm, 55.4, 59.4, 39.1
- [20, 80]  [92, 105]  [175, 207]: -2.9 mm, 54.7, 60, 38.6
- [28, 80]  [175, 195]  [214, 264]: 6.7 mm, 54.4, 34.9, 51.9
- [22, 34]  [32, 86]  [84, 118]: 2.3 mm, 56.1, 54.3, 57.8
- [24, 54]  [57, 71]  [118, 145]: 0.1 mm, 55.5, 54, 51.1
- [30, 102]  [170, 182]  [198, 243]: 5.9 mm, 55.7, 26.6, 50.3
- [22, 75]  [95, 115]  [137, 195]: -4.1 mm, 54.9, 58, 41.1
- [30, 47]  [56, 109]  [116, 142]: -3.2 mm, 53.8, 55.9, 51.7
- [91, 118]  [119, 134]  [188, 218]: 1.3 mm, 57.8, 50.4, 46.6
